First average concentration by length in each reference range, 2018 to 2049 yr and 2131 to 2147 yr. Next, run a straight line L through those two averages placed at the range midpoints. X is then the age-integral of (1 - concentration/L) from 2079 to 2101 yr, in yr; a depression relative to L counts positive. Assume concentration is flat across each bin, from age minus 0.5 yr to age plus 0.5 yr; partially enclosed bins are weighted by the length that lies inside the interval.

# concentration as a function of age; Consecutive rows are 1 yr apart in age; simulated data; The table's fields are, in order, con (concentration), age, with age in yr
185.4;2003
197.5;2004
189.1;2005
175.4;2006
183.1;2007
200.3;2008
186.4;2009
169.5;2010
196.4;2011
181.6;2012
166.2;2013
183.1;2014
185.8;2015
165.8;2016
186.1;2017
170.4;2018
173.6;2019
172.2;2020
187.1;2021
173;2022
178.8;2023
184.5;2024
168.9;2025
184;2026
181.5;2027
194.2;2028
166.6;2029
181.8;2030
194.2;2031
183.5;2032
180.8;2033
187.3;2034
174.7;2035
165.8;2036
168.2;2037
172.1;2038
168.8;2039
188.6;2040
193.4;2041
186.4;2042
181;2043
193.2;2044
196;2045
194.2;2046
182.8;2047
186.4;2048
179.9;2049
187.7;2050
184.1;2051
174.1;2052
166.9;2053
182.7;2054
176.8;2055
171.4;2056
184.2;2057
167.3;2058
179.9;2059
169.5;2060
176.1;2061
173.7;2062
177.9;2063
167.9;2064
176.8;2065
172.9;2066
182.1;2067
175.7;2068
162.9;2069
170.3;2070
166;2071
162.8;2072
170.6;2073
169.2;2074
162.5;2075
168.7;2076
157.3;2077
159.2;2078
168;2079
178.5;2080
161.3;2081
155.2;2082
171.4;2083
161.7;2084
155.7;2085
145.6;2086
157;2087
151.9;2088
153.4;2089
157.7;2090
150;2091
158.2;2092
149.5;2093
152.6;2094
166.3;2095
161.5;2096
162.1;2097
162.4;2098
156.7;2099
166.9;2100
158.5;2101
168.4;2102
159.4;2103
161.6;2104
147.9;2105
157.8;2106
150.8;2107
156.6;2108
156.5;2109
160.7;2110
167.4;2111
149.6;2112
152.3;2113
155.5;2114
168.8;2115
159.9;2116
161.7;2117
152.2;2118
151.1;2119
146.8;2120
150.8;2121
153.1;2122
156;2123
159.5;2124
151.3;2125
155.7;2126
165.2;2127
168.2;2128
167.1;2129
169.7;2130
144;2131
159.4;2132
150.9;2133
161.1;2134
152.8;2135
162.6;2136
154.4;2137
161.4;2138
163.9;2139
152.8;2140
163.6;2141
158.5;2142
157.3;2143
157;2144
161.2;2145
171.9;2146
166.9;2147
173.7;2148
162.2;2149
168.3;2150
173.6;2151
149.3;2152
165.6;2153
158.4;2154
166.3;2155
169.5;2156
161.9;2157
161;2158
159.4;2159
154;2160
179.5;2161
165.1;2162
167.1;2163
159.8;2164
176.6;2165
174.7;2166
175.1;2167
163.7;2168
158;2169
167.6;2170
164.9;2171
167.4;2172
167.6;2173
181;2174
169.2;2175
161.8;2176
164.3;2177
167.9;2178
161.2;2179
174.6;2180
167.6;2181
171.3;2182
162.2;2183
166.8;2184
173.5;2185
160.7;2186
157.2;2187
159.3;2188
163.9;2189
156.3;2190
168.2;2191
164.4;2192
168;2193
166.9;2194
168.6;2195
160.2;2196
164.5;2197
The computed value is 1.3 yr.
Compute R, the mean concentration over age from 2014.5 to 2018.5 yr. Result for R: 177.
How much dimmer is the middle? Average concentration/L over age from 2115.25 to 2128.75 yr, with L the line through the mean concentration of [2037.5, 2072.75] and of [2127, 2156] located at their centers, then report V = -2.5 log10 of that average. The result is 0.06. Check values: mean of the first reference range 178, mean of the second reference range 162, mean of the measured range 157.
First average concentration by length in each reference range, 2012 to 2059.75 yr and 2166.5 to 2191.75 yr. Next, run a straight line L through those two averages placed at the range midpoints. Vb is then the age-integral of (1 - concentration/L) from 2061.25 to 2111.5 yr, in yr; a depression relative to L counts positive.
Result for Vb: 3.6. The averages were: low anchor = 180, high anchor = 166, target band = 163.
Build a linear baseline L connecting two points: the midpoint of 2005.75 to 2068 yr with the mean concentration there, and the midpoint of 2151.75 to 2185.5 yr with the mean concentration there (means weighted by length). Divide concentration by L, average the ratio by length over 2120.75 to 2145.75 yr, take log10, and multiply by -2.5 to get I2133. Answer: 0.08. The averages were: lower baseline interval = 180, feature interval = 159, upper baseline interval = 166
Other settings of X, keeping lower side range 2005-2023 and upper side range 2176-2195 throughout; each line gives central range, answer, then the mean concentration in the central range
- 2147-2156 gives 0.17 yr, 165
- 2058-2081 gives 0.67 yr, 170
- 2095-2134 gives 3.00 yr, 158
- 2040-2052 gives -0.67 yr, 187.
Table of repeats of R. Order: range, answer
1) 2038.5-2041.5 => 184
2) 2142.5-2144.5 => 157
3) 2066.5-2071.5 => 171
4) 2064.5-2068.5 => 177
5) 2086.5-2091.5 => 154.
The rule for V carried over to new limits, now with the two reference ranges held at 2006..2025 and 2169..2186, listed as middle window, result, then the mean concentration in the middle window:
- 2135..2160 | 0.05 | 162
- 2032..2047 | -0.03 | 182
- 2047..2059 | -0.01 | 179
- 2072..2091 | 0.09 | 161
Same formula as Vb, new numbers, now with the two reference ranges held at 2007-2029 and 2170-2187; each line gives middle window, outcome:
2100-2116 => 1.3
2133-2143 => 0.7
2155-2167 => 0.1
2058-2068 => 0.1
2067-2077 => 0.5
